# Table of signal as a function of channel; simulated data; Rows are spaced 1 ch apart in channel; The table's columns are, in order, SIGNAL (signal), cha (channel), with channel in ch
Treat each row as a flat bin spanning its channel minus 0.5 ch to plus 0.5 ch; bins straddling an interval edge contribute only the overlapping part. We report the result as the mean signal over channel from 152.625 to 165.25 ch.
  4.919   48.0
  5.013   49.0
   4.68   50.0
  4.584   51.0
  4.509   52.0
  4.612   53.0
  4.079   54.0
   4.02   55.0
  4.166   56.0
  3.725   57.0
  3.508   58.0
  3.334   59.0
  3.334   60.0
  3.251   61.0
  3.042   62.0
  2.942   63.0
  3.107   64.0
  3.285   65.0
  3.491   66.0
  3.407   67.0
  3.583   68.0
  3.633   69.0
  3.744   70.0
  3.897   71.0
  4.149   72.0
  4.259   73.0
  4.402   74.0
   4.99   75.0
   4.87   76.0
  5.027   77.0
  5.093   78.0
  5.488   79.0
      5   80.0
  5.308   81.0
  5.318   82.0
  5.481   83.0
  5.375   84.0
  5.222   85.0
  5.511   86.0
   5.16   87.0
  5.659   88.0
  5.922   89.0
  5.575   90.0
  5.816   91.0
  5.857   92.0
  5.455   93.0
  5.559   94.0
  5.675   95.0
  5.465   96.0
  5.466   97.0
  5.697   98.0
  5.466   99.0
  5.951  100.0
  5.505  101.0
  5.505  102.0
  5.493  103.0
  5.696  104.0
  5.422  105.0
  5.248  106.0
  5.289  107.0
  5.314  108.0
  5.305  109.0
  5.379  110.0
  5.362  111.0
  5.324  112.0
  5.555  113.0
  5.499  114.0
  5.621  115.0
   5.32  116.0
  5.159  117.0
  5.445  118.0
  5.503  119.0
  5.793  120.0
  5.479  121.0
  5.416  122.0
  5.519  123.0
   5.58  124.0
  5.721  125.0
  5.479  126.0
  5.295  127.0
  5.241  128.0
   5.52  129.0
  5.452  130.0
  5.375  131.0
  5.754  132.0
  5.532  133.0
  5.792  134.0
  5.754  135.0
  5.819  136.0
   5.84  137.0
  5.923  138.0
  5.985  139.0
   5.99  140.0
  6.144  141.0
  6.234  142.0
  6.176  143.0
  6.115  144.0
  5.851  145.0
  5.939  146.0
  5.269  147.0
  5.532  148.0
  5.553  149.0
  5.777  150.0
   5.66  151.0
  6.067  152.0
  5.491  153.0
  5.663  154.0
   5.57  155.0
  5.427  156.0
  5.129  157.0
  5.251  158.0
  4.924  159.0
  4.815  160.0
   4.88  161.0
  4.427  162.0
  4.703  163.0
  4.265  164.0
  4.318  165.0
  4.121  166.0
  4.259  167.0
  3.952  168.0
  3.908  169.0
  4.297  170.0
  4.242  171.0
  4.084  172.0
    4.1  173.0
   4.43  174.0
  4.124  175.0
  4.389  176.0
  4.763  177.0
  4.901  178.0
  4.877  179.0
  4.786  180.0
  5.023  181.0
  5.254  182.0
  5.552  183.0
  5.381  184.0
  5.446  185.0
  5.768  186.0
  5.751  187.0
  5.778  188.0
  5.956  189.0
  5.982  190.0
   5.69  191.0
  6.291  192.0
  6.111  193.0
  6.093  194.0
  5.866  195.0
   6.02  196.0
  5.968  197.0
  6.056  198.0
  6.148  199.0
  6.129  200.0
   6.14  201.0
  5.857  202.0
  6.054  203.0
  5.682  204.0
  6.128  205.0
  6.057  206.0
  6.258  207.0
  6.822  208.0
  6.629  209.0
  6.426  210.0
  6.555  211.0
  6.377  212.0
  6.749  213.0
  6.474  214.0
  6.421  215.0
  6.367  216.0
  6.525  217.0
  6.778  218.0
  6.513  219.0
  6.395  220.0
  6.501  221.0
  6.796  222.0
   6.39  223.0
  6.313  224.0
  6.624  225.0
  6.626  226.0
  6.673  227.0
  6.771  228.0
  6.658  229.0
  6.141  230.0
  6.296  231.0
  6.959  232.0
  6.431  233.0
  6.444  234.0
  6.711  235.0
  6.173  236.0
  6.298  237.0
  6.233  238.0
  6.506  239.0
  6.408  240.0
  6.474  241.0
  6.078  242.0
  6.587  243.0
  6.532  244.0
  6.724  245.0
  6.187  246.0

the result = 5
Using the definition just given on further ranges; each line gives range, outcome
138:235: 5.71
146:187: 4.93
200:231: 6.42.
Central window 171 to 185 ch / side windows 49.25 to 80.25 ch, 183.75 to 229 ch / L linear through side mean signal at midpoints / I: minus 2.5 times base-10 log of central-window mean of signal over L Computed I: 0.22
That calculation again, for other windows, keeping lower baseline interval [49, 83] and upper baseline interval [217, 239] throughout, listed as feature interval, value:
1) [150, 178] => 0.175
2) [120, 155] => -0.102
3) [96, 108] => -0.179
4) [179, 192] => 0.068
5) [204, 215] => -0.029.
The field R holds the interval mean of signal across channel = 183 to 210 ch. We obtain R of 6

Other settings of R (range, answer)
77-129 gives 5.47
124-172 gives 5.32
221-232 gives 6.55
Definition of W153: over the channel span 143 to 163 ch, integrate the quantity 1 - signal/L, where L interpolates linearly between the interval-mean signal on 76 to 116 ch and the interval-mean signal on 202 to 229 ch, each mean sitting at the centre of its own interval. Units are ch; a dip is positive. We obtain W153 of 1.6 ch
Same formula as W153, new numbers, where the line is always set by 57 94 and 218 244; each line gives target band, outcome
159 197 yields 5.4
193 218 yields -0.3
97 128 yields -3.1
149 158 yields -0.1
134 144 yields -1.2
